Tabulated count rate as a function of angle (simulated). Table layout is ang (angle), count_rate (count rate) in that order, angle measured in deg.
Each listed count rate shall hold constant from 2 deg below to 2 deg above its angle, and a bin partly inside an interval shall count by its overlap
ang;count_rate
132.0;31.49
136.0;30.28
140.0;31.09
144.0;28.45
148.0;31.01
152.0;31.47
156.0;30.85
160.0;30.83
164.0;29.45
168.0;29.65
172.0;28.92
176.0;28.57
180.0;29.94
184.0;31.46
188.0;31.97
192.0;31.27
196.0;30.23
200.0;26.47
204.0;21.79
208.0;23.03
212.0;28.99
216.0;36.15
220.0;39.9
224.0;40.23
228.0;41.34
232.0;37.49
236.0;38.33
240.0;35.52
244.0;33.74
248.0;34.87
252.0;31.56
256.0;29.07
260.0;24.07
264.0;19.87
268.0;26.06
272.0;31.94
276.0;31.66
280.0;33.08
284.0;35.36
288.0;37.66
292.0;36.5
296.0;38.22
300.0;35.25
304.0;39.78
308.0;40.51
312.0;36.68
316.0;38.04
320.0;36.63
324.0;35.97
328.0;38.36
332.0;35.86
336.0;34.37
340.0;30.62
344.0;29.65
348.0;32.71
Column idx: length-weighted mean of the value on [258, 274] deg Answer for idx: 25.5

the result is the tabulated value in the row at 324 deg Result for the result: 35.97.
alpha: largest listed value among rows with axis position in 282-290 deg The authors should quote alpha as 37.66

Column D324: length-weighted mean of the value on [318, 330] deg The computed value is 37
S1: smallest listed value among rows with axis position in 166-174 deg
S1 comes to 28.92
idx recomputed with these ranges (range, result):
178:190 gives 31.1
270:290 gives 33.9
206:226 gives 33.7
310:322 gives 37.1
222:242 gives 38.6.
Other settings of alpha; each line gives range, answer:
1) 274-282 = 33.08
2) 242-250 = 34.87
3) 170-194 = 31.97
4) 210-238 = 41.34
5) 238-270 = 35.52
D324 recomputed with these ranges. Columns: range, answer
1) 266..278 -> 29.9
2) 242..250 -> 34.3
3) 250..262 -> 28.2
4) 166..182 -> 29.3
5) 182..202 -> 30.3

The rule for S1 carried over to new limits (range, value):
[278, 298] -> 33.08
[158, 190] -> 28.57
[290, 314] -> 35.25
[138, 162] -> 28.45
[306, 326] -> 35.97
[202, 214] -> 21.79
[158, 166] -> 29.45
